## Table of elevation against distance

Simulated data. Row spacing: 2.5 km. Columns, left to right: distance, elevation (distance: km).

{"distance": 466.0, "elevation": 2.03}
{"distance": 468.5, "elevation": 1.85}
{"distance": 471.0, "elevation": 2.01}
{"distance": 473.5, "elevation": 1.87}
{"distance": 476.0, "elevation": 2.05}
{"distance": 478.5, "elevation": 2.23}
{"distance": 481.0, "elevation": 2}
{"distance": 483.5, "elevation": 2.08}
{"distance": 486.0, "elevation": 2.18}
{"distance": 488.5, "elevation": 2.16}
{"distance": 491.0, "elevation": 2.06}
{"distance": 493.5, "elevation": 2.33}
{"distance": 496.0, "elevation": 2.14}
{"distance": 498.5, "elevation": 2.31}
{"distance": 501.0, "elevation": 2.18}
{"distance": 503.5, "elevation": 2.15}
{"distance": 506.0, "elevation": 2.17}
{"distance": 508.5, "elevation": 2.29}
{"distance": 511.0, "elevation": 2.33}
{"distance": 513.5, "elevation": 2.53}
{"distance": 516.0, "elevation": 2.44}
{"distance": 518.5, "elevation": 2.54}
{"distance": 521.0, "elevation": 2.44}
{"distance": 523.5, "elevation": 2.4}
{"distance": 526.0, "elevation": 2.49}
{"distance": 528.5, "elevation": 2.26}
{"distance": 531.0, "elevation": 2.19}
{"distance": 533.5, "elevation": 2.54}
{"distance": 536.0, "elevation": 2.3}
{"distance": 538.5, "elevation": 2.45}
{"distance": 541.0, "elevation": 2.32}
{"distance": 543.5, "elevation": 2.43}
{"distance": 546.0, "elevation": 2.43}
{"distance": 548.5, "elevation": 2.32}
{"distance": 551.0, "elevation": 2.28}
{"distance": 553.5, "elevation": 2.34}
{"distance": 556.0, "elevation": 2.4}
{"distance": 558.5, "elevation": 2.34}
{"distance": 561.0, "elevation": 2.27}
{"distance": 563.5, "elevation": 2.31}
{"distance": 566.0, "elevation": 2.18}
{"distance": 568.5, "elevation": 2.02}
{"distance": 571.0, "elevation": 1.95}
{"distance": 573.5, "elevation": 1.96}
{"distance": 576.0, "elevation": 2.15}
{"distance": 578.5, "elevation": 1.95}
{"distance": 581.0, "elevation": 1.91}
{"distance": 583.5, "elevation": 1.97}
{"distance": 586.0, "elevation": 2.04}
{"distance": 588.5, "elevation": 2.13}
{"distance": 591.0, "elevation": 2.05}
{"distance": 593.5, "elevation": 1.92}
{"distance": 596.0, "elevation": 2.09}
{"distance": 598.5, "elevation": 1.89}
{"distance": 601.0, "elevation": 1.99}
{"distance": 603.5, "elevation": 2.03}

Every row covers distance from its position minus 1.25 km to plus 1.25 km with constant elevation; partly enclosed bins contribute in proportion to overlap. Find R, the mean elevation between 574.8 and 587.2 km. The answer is 2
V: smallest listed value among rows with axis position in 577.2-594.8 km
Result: 1.91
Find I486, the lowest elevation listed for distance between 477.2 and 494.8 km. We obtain 2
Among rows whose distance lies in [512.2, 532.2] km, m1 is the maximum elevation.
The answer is 2.54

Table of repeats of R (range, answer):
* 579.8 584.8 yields 1.94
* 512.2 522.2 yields 2.49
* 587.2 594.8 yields 2.03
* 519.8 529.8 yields 2.4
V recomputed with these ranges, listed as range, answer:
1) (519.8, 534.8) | 2.19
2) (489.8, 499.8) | 2.06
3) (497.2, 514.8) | 2.15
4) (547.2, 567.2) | 2.18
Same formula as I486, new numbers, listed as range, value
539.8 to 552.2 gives 2.28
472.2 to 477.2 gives 1.87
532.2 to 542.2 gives 2.3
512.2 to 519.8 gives 2.44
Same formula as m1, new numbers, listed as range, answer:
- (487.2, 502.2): 2.33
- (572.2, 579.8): 2.15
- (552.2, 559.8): 2.4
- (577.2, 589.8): 2.13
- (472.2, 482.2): 2.23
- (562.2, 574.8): 2.31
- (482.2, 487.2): 2.18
